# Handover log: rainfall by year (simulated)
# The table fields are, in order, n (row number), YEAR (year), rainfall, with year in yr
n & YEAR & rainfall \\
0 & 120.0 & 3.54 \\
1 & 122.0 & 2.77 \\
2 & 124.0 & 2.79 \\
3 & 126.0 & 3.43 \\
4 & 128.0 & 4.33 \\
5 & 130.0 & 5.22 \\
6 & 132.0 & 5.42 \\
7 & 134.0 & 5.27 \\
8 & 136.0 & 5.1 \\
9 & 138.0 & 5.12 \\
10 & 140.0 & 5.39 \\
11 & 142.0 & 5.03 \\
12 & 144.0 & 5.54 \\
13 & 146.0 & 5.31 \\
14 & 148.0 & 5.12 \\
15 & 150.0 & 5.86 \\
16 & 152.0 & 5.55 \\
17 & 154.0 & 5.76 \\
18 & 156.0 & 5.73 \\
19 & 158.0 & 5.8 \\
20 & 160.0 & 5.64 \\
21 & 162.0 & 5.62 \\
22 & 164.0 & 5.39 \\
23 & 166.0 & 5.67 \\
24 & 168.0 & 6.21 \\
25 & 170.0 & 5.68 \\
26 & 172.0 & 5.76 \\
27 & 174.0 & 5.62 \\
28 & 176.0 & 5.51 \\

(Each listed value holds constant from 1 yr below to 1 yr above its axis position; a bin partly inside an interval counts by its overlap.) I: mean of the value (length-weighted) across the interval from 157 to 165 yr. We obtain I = 5.61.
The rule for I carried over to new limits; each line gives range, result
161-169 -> 5.72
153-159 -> 5.76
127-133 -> 4.99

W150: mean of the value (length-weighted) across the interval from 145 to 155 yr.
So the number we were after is 5.52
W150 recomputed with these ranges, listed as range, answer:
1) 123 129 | 3.52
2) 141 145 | 5.29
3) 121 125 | 2.78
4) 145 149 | 5.21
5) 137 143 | 5.18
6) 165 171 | 5.85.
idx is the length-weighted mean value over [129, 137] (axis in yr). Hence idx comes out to 5.25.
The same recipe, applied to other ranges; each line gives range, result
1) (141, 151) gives 5.37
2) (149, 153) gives 5.71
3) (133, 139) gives 5.16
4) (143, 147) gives 5.42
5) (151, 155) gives 5.65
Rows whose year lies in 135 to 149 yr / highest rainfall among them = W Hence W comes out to 5.54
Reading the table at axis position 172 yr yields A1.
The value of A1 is 5.76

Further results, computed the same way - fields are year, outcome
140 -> 5.39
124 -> 2.79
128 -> 4.33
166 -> 5.67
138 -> 5.12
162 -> 5.62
